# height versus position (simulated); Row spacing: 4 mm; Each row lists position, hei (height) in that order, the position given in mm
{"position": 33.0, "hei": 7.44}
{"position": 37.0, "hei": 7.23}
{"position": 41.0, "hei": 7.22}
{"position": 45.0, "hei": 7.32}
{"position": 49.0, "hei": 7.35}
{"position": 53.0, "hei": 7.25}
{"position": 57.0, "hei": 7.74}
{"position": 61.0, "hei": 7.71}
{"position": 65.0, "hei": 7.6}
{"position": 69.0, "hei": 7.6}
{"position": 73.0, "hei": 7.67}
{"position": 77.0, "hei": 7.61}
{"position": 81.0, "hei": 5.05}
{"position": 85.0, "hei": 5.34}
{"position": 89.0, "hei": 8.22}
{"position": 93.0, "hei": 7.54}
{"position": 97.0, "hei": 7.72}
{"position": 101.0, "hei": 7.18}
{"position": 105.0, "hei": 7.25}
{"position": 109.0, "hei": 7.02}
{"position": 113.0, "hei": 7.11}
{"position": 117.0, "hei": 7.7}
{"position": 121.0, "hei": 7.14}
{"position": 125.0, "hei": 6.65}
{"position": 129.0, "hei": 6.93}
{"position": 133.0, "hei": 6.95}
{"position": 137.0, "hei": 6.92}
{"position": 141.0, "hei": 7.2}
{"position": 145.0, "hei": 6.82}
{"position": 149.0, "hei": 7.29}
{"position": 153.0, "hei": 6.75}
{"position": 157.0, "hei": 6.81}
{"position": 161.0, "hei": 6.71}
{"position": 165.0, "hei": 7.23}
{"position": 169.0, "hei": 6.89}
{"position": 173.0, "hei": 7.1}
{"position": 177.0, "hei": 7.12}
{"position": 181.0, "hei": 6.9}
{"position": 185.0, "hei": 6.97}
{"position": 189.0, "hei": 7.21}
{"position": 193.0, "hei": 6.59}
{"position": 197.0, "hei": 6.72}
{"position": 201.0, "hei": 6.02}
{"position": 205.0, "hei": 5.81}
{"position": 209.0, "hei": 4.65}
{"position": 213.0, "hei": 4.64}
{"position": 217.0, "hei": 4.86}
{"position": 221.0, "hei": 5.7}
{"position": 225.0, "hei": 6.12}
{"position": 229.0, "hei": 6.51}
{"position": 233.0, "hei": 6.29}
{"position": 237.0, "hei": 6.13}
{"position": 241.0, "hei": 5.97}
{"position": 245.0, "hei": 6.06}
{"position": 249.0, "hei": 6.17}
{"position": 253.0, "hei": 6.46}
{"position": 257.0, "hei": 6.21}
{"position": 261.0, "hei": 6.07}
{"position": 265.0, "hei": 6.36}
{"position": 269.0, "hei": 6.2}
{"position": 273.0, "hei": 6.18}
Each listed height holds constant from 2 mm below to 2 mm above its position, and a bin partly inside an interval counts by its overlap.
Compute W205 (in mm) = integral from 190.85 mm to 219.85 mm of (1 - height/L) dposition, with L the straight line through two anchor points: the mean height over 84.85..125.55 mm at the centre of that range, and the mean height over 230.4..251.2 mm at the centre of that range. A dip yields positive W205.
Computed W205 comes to 3.7 mm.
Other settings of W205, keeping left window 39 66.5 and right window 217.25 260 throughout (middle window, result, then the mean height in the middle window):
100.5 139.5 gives -0.7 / 7.08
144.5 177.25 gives -1.5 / 6.97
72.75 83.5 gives 1.0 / 6.56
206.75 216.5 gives 2.5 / 4.71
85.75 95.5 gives -0.5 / 7.55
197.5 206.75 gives 0.5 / 6.05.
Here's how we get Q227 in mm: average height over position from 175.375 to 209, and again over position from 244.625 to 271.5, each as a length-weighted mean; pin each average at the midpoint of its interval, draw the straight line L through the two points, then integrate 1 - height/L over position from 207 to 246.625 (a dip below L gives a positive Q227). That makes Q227 4.2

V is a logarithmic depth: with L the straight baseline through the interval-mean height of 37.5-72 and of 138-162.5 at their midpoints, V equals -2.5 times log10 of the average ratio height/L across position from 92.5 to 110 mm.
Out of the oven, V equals -0.02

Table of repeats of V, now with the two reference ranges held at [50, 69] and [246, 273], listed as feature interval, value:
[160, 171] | -0.016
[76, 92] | 0.132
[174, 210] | 0.029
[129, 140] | 0.017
